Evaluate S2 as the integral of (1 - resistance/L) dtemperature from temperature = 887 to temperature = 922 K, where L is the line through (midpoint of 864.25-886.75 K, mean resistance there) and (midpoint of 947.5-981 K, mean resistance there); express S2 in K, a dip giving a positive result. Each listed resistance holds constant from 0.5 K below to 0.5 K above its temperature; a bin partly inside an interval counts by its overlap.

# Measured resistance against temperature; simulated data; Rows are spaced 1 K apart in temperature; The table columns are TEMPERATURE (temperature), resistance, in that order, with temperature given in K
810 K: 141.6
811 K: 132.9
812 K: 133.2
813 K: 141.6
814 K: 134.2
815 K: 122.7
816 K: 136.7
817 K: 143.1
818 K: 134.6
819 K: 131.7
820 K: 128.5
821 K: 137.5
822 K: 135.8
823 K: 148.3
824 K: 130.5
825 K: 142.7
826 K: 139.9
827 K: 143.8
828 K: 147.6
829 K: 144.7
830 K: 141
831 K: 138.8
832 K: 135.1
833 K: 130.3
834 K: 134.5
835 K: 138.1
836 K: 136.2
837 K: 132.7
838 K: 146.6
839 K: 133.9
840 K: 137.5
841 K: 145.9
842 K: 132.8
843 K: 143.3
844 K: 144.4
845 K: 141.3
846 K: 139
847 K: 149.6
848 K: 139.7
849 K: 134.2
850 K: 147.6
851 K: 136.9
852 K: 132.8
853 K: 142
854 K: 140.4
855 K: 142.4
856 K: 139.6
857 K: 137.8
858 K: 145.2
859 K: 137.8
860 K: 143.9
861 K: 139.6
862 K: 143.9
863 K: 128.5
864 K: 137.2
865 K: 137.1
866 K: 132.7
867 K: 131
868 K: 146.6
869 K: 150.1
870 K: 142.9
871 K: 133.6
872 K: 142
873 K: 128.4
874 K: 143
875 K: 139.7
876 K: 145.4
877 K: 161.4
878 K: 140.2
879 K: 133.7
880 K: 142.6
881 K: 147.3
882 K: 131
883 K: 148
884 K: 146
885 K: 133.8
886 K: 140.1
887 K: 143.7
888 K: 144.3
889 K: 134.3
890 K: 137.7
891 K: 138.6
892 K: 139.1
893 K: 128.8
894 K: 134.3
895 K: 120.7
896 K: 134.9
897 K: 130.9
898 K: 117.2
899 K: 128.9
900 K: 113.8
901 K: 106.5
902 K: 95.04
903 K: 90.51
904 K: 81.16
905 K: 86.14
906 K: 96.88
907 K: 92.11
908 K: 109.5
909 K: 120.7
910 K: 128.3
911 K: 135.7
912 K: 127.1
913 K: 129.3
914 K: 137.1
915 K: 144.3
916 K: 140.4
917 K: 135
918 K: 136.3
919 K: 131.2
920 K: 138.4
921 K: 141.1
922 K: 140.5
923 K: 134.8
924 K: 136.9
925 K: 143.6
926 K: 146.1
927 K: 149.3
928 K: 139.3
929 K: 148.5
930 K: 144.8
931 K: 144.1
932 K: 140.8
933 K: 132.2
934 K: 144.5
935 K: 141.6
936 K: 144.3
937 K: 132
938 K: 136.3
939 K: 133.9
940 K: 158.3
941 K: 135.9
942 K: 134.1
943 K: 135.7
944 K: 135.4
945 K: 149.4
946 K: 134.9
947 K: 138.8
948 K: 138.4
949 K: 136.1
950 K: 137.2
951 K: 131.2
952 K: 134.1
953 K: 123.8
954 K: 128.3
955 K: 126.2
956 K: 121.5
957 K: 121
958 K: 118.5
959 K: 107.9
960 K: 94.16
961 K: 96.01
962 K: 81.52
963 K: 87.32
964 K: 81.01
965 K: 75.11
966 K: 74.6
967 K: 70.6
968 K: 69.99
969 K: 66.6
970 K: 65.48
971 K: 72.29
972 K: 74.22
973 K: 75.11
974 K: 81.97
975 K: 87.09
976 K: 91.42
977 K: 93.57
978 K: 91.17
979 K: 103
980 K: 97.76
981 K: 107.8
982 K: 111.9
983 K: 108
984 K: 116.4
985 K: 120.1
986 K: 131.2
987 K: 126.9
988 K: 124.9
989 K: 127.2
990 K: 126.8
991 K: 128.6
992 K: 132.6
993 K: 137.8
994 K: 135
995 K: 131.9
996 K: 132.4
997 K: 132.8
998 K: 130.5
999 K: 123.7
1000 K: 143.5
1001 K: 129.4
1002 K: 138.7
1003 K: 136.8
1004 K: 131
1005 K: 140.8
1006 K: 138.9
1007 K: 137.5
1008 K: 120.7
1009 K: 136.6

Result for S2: 0.71 K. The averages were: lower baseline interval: 141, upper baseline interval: 98.7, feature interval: 124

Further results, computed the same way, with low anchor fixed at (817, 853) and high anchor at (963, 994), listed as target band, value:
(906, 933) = -4.4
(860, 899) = -3.5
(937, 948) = -3.0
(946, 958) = -2.6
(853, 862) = -0.6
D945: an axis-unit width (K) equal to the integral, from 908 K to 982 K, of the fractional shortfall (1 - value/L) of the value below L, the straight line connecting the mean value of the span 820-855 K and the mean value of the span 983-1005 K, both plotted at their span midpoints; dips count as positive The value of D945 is 7.4 K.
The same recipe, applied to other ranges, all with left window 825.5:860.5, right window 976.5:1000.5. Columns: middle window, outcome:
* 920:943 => -2.2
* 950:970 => 3.9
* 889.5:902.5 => 0.8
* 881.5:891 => -0.4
